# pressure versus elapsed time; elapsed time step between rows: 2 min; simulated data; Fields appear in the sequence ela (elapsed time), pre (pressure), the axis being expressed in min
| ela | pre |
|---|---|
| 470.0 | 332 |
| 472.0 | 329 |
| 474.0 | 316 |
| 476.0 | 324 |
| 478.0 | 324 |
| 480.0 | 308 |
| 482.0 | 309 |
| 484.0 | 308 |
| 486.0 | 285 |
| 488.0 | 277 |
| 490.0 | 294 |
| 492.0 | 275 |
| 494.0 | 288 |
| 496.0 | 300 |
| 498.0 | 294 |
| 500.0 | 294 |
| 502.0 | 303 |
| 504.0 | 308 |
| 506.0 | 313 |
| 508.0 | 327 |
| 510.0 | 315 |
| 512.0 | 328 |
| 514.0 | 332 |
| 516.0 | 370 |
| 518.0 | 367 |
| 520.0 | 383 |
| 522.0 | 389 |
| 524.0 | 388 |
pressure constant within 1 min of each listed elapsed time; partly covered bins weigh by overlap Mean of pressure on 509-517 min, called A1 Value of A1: 336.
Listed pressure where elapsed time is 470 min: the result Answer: 332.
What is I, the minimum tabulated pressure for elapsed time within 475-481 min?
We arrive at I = 308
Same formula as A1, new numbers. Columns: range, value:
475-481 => 319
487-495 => 284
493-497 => 294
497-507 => 302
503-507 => 310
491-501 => 290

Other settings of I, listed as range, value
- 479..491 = 277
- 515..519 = 367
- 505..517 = 313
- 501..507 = 303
